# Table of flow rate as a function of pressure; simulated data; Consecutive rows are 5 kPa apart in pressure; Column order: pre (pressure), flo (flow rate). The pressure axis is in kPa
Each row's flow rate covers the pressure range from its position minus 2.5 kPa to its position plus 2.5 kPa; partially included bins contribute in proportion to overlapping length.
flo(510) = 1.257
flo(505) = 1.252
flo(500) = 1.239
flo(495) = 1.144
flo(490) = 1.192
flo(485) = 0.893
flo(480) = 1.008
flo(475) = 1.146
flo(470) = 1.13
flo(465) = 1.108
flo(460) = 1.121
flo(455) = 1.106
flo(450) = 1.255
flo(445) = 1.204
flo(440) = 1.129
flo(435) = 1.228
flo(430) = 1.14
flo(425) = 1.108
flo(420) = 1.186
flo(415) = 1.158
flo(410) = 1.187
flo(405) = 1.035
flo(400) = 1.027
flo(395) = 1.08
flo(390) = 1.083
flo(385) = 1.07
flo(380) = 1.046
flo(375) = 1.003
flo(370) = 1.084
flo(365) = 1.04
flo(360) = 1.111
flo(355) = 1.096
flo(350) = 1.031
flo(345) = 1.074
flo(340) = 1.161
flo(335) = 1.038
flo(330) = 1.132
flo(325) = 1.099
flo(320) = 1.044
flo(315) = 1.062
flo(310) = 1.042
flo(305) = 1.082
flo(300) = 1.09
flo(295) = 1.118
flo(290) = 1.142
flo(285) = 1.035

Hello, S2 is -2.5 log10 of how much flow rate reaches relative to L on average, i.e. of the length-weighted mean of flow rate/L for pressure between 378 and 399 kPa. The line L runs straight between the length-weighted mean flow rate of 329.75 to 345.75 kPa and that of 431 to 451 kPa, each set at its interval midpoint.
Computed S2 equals 0.078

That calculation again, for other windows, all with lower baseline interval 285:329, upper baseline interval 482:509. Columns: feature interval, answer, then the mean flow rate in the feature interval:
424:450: -0.04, 1.17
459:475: 0.01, 1.12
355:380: 0.04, 1.06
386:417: 0.02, 1.09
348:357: 0.04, 1.06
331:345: 0.00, 1.1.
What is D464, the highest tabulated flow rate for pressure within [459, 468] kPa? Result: 1.121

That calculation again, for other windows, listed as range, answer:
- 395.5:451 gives 1.255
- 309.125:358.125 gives 1.161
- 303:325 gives 1.099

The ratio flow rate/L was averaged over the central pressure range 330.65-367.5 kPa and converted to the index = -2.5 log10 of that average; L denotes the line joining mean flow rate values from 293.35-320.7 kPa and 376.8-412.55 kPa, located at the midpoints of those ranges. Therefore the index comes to -0.01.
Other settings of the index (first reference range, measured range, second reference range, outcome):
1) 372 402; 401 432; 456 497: -0.06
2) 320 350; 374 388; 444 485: 0.06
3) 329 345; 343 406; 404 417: 0.06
